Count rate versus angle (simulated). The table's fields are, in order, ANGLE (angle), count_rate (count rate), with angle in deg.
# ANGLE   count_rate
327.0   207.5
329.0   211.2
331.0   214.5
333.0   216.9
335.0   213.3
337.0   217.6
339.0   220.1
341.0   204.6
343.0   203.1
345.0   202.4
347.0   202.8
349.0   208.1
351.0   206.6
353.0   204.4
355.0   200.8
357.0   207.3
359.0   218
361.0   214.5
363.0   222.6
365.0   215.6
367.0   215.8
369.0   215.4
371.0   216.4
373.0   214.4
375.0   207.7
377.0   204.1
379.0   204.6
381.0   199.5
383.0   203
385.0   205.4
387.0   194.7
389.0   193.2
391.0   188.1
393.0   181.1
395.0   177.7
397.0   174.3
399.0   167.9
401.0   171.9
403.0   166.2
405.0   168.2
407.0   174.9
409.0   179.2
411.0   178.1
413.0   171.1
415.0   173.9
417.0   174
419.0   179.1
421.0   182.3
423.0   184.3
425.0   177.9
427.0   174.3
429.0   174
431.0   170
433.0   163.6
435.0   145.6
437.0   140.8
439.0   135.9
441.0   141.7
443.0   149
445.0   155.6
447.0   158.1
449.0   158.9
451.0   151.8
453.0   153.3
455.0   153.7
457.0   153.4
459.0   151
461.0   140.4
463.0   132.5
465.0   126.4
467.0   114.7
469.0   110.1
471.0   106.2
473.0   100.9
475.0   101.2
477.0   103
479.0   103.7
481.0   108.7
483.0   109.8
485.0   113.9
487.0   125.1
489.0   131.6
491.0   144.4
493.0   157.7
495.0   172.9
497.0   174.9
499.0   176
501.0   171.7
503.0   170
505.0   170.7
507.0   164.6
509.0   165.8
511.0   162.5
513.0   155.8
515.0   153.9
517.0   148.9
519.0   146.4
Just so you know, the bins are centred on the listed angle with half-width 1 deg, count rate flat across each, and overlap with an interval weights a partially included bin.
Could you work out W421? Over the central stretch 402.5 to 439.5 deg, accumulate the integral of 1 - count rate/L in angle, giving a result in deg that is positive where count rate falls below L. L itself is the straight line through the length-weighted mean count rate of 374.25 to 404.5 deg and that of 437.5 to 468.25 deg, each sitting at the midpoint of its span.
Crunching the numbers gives -0.61 deg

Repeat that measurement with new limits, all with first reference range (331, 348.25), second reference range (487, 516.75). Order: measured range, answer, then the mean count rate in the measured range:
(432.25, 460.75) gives 4.35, 150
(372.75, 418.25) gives 1.92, 185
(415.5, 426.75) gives 0.39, 179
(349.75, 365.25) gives -0.47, 211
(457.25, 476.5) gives 5.66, 121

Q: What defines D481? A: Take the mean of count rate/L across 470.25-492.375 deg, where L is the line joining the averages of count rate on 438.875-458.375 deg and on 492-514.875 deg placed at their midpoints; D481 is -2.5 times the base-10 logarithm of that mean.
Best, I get 0.372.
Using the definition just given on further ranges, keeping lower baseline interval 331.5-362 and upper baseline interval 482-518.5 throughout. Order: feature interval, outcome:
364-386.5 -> -0.052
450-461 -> 0.125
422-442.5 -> 0.116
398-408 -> 0.116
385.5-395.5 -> 0.030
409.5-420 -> 0.057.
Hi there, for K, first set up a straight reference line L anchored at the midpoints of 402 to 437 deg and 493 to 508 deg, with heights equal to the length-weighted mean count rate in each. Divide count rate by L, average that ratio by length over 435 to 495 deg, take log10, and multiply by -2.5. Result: 0.27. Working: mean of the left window 172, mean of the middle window 133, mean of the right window 171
